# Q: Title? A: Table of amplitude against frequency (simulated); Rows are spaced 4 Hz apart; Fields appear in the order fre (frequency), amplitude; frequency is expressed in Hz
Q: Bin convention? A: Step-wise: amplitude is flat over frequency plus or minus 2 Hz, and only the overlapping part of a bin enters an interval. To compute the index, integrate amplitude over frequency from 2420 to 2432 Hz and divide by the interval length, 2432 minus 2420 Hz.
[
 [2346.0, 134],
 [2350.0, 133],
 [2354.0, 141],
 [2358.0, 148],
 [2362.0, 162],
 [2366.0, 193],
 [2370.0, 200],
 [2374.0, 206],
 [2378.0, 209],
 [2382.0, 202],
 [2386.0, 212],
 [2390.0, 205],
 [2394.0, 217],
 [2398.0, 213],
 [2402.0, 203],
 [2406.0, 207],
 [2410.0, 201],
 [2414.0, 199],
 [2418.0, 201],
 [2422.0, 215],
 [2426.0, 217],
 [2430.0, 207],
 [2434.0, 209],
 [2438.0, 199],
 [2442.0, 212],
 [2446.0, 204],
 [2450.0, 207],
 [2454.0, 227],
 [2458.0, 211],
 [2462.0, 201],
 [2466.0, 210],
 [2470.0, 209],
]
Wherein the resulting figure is 213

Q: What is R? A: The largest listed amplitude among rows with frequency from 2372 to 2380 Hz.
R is 209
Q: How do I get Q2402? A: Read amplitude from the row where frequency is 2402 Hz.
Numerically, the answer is 203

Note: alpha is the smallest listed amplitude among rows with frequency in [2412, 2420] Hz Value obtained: 199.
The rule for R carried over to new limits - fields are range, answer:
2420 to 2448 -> 217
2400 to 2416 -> 207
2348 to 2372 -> 200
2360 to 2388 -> 212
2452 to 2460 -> 227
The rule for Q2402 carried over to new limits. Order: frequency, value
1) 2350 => 133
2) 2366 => 193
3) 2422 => 215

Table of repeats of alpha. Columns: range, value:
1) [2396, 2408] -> 203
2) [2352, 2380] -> 141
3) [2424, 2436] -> 207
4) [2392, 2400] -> 213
